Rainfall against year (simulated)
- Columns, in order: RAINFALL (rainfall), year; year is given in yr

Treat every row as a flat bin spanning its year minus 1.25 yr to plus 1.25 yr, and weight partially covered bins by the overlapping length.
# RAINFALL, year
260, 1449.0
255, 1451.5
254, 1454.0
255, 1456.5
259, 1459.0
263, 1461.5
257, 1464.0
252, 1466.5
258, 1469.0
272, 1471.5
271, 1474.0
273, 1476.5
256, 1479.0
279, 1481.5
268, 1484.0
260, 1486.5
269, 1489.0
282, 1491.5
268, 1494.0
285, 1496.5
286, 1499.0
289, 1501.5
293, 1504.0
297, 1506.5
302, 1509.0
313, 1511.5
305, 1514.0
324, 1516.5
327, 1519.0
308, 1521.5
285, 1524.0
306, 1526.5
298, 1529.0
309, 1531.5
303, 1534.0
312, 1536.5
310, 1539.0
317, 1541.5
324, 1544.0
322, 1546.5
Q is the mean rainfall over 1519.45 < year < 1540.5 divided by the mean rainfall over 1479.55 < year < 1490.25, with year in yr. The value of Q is 1.14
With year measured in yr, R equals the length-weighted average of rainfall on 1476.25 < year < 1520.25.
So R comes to 288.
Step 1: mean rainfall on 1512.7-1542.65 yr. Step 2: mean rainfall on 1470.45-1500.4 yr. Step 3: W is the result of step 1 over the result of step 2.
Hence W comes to 1.13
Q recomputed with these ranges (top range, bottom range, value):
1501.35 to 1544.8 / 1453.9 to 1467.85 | 1.20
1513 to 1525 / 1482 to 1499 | 1.14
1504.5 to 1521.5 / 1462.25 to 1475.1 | 1.18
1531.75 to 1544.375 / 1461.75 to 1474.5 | 1.19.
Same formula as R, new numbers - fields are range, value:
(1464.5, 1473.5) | 261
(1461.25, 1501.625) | 270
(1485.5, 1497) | 272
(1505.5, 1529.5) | 307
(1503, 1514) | 302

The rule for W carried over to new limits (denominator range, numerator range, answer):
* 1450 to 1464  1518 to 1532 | 1.19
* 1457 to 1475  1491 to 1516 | 1.12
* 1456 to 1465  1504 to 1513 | 1.17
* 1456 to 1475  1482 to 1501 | 1.05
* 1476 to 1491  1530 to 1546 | 1.17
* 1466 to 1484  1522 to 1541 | 1.14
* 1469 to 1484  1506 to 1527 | 1.14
